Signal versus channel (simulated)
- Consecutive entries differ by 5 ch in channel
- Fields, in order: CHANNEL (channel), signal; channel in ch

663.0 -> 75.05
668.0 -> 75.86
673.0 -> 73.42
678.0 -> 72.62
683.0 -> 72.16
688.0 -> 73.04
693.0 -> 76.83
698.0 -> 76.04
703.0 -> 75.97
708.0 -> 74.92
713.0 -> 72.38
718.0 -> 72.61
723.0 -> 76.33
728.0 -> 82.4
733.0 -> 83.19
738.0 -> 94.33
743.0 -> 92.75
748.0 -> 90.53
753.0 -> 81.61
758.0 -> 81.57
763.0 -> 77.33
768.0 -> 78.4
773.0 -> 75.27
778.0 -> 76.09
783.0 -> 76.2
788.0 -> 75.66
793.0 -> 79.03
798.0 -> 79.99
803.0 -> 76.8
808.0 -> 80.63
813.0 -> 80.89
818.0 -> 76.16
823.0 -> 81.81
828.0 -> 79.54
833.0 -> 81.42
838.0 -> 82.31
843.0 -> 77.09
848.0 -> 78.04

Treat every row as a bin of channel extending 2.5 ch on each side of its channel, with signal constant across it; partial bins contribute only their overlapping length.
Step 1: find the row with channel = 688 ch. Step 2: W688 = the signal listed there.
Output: 73.04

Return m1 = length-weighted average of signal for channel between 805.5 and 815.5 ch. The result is 80.8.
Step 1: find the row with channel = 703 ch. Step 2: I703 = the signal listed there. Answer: 75.97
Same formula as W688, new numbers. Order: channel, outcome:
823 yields 81.81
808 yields 80.63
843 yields 77.09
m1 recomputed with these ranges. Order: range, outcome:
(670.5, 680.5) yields 73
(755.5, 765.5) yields 79.5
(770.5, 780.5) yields 75.7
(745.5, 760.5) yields 84.6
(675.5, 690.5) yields 72.6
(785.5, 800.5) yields 78.2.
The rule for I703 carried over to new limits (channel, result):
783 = 76.2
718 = 72.61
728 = 82.4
